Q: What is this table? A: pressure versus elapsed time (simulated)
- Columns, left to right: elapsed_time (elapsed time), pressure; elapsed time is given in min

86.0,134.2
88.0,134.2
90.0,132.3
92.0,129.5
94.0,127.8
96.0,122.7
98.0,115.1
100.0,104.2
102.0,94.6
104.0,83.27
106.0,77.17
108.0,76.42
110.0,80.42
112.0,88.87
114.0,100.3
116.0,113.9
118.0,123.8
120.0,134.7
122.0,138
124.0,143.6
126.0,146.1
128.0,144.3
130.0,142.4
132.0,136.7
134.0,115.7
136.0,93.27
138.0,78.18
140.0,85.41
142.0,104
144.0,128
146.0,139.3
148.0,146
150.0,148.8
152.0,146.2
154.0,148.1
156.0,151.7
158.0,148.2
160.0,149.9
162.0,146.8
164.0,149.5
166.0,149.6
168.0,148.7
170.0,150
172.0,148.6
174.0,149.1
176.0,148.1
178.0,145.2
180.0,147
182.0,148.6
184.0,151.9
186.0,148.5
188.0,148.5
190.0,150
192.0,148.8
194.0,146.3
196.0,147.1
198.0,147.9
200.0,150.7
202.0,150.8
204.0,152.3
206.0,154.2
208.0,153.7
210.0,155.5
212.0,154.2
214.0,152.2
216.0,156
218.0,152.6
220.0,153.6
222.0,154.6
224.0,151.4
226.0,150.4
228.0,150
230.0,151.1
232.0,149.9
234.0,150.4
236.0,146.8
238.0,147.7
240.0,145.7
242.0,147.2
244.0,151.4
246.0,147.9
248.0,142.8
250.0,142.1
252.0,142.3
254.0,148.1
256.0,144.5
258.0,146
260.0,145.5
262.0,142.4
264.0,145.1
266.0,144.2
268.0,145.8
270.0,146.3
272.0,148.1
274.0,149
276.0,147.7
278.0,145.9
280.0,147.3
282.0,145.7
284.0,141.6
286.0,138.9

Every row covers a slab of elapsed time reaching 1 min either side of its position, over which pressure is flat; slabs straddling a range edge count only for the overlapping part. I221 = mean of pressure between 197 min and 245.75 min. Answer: 151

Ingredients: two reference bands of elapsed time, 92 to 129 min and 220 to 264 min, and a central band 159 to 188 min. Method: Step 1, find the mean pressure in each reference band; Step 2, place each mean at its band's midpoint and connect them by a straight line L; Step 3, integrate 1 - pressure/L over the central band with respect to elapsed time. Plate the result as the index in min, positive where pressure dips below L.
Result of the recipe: -4.36 min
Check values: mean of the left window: 112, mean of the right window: 148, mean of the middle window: 149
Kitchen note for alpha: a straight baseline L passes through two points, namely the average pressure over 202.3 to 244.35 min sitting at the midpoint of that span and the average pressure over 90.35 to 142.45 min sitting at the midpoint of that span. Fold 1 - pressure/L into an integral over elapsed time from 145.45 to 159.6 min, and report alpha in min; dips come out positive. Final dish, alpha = -2.5 min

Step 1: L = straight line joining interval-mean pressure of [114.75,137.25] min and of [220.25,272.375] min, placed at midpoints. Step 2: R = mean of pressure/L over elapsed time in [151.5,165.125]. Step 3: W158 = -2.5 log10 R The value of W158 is -0.11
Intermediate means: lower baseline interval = 129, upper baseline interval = 147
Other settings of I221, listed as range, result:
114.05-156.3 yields 128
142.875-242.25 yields 149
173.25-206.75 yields 149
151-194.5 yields 149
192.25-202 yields 148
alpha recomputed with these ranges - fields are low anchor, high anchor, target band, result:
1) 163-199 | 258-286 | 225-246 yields -0.3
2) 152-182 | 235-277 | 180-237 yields -1.4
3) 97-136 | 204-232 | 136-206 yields -3.8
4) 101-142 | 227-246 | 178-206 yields -3.2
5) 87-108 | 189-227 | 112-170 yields -2.2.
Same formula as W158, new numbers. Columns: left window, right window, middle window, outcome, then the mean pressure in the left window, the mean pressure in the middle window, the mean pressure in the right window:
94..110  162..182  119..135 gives -0.19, 97.2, 138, 148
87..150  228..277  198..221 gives -0.12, 116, 153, 147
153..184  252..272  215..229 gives -0.04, 149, 153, 145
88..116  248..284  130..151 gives -0.05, 104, 119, 145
